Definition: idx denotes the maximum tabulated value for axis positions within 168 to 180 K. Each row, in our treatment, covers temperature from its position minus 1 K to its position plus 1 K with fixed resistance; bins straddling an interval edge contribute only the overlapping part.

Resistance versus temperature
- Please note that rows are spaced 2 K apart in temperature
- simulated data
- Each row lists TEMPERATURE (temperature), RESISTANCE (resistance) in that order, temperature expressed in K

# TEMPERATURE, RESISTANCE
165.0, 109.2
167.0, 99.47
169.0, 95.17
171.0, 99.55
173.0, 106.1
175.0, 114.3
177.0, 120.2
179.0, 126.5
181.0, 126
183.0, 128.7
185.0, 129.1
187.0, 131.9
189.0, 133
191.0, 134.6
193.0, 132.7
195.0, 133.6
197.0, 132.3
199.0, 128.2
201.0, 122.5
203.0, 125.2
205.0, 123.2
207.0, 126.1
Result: 126.5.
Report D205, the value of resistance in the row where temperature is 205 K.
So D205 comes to 123.2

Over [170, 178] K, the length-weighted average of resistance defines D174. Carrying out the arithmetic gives 110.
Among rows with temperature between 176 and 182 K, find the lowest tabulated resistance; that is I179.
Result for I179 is 120.2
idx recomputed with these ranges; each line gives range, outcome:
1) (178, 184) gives 128.7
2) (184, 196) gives 134.6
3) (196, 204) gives 132.3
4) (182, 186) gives 129.1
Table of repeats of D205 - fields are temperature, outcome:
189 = 133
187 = 131.9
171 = 99.55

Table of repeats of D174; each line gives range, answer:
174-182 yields 122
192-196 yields 133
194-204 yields 128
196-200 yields 130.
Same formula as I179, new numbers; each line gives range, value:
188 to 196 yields 132.7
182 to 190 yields 128.7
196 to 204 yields 122.5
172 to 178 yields 106.1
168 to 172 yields 95.17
